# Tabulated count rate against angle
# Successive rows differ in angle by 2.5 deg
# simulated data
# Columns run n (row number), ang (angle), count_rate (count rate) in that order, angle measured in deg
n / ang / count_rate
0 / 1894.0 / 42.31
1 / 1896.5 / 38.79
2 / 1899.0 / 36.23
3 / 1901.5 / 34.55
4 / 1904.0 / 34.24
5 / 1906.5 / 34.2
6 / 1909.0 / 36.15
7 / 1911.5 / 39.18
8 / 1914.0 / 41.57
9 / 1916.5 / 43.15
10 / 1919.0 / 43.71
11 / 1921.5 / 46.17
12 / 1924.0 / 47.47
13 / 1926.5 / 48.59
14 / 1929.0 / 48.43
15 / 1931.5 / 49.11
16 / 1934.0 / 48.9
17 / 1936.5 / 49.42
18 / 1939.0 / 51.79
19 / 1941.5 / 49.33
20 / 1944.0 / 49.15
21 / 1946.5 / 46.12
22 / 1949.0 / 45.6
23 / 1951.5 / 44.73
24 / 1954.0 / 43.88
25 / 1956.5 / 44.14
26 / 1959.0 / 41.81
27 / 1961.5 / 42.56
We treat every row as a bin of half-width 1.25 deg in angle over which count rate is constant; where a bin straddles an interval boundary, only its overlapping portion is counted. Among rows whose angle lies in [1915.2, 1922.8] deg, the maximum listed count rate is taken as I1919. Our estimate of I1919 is 46.17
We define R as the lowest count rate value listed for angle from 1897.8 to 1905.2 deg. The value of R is 34.24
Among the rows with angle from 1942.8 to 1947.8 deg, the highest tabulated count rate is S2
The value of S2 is 49.15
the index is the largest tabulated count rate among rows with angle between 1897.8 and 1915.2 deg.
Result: 41.57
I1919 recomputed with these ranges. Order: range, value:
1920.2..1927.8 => 48.59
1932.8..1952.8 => 51.79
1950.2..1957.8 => 44.73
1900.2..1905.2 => 34.55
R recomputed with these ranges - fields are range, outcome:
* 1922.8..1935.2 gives 47.47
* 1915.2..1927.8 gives 43.15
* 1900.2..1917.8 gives 34.2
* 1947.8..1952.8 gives 44.73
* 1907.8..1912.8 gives 36.15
